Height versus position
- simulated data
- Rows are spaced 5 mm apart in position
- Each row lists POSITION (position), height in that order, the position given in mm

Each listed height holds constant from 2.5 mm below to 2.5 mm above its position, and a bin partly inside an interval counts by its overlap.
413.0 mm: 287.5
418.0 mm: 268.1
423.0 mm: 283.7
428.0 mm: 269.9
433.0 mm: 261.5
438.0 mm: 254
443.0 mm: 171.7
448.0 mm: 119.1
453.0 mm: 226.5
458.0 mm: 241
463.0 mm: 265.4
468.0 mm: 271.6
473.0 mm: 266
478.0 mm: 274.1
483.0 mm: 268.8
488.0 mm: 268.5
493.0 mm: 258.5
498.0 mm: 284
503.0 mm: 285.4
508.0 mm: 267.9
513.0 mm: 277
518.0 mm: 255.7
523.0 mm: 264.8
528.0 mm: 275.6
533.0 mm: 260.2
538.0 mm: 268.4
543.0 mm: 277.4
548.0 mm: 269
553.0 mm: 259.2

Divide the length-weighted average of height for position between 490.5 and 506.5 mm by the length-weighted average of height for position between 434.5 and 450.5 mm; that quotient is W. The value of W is 1.48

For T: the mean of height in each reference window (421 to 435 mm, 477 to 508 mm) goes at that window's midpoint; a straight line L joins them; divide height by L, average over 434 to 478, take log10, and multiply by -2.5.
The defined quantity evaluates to 0.179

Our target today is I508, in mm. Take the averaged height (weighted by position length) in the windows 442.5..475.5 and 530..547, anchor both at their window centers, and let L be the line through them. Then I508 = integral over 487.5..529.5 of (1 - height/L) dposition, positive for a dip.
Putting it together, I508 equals -3.0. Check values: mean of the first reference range 226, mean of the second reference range 269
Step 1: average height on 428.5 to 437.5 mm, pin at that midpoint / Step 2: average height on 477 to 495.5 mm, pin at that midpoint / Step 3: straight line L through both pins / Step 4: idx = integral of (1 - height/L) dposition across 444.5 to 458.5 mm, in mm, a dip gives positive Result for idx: 4.1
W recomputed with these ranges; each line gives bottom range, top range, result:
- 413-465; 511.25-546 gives 1.13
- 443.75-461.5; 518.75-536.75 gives 1.35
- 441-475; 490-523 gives 1.21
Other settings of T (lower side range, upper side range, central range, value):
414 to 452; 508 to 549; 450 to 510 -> -0.05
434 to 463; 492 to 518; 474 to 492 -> -0.08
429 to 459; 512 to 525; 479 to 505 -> -0.11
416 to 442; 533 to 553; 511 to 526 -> 0.01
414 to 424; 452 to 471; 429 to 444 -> 0.12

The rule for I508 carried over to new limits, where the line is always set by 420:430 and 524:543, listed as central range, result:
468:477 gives 0.1 mm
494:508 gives -0.4 mm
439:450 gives 4.6 mm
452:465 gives 1.4 mm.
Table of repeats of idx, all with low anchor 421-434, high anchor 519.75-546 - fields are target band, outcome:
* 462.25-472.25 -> 0.09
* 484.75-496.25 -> 0.22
